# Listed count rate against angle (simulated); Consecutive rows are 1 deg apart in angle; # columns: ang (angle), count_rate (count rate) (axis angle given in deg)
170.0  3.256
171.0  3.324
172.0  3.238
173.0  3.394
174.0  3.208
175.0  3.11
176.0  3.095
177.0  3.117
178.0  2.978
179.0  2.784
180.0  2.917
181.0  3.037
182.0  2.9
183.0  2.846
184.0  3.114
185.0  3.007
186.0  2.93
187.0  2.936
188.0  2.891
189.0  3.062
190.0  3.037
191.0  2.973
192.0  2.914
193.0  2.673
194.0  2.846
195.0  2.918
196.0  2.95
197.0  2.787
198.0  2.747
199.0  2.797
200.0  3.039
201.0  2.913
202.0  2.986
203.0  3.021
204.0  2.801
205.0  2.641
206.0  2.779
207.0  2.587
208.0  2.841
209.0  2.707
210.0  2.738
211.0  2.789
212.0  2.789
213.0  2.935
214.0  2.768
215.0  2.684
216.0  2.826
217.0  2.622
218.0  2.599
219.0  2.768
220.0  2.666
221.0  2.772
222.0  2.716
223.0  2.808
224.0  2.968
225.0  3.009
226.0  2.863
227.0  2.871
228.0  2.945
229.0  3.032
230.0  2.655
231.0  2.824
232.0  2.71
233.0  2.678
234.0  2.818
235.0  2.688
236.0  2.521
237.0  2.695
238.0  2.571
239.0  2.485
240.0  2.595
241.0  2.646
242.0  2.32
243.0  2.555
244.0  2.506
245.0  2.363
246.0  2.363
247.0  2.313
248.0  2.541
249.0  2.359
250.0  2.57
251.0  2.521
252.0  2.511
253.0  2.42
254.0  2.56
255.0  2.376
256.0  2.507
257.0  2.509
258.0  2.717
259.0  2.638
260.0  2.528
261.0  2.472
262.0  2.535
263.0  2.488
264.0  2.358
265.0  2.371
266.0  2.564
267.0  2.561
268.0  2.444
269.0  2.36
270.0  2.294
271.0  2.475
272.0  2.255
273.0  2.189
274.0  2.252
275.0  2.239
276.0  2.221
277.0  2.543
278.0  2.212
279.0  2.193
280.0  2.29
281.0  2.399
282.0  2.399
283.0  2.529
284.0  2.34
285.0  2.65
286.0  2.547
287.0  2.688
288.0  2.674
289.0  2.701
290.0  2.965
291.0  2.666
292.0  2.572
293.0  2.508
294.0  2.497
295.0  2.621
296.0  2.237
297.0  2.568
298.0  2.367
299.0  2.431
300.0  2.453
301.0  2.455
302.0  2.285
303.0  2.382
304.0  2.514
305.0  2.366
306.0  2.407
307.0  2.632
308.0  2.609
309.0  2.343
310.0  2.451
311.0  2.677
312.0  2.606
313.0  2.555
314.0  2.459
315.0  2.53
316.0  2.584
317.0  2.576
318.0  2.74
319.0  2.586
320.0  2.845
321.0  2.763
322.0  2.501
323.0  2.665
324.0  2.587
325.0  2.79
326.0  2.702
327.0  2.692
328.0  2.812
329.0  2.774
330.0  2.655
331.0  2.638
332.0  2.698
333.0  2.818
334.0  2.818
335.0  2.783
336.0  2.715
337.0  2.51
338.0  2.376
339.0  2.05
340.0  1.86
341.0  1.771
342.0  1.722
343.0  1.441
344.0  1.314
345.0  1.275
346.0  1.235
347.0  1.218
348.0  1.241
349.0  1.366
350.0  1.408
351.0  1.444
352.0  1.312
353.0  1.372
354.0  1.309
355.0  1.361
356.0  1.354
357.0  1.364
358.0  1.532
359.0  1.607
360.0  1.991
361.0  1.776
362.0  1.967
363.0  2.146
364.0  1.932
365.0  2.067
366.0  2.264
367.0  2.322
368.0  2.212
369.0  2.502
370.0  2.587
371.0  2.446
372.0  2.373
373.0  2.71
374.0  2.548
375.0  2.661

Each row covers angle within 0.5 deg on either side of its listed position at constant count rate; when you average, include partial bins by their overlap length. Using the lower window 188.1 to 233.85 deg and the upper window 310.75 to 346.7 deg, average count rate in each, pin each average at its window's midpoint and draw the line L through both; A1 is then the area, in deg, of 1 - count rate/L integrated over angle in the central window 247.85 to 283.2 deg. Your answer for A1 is 2.8 deg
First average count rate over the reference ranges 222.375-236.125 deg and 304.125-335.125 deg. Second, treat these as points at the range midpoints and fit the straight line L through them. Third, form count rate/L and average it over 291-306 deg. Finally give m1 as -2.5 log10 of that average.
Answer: 0.09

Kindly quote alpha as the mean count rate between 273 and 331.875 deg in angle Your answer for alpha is 2.53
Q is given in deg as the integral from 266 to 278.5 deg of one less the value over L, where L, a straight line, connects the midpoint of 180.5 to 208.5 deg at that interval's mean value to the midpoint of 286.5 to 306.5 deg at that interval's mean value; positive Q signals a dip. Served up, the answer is 1.3 deg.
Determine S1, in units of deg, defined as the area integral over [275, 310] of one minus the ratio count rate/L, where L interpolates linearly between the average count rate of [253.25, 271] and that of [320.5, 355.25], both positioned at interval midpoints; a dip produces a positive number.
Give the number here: -2.2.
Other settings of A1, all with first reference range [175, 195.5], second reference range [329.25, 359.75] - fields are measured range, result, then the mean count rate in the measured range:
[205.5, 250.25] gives -0.6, 2.69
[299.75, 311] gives -1.9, 2.46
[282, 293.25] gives -1.9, 2.61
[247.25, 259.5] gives -0.2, 2.51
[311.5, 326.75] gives -4.8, 2.63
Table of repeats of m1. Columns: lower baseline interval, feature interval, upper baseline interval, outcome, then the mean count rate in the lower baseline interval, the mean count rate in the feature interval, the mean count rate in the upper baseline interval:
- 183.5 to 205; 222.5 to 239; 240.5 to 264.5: -0.054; 2.91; 2.78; 2.49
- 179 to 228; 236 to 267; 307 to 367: 0.042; 2.85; 2.5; 2.15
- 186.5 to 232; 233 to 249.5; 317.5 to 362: 0.050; 2.83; 2.53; 2.06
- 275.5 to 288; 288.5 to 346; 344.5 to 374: -0.153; 2.43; 2.46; 1.8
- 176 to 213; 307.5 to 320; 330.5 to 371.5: -0.200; 2.89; 2.57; 1.91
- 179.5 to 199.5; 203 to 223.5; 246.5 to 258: 0.001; 2.91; 2.75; 2.48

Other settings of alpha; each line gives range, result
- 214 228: 2.79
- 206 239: 2.76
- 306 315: 2.53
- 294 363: 2.21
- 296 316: 2.48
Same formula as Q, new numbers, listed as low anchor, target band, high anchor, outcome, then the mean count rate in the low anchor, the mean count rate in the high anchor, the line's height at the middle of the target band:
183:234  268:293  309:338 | 2.53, 2.84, 2.65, 2.72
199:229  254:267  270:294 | 0.29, 2.81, 2.45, 2.57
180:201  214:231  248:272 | -0.52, 2.92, 2.48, 2.72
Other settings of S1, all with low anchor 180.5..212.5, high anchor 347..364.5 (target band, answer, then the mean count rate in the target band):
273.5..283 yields -0.5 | 2.32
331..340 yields -4.4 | 2.56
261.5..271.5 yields -0.7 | 2.44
